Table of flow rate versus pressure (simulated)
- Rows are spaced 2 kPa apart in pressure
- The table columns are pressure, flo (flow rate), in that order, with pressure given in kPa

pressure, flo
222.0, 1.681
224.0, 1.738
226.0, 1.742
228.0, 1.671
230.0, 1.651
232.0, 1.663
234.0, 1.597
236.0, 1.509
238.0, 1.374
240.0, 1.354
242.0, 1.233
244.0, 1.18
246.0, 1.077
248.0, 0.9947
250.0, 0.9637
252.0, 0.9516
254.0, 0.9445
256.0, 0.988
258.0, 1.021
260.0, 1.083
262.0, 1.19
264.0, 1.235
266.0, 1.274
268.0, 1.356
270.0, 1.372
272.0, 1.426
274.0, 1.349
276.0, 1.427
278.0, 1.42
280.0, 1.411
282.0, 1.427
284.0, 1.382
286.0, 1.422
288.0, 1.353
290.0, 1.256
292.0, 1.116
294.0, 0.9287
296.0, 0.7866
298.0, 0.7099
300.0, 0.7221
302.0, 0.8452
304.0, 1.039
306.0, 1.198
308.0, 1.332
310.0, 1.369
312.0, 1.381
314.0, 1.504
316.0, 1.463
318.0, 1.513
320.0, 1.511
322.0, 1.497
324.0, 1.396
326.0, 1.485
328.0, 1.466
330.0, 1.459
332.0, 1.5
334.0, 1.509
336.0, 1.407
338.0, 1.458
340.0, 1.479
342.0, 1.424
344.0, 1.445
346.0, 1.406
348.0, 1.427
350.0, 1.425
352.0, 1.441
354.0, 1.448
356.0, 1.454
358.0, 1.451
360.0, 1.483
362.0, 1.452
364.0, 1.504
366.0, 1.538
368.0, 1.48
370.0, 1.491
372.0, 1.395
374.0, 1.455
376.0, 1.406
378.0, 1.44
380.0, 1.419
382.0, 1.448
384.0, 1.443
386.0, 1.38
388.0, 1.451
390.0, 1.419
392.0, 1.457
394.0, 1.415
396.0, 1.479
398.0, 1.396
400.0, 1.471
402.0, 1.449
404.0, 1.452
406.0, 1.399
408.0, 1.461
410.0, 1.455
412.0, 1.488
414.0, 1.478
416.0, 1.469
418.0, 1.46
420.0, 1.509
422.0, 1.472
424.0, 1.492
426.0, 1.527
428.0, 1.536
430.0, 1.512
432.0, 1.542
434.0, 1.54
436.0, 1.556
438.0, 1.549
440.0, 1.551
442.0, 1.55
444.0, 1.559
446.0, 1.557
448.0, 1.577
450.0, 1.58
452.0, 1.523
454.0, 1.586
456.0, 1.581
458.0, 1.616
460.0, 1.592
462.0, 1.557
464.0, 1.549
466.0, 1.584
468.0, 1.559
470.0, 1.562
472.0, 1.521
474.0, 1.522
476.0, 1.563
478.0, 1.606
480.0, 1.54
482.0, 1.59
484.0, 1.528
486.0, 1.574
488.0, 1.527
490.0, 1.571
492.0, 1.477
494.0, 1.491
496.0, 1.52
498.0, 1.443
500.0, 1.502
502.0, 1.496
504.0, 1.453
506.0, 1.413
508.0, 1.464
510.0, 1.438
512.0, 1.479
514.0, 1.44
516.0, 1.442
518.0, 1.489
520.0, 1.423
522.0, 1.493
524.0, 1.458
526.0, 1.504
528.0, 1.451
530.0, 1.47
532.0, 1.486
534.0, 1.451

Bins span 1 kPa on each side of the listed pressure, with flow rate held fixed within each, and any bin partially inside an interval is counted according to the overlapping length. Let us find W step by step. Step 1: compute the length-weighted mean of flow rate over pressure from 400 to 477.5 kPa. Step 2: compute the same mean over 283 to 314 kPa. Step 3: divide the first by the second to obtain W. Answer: 1.35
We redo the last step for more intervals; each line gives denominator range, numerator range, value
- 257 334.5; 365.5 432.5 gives 1.14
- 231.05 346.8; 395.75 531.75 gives 1.17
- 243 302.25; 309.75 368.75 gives 1.26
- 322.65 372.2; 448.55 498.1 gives 1.06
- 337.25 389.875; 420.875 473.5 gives 1.07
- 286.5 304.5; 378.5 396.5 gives 1.46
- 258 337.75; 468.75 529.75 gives 1.16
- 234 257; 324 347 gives 1.25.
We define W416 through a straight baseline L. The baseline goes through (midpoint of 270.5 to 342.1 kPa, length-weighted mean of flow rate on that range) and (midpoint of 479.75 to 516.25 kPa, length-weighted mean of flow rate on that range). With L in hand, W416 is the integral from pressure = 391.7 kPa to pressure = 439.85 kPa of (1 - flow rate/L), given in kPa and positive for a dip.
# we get -2.2 kPa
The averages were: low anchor 1.31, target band 1.48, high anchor 1.49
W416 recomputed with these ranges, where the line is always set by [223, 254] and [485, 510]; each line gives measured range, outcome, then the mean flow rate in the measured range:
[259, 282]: 0.92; 1.33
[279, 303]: 4.79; 1.11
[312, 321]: -0.52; 1.48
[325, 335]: -0.52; 1.48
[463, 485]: -1.13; 1.56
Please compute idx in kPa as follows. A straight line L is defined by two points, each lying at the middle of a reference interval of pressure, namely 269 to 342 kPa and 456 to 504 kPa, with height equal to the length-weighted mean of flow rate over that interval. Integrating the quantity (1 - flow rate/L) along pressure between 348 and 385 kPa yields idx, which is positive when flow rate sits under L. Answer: -1.6 kPa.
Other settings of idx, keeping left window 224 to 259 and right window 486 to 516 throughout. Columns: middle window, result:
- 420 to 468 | -3.62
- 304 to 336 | -1.62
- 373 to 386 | -0.31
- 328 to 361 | -1.88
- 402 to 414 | -0.30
